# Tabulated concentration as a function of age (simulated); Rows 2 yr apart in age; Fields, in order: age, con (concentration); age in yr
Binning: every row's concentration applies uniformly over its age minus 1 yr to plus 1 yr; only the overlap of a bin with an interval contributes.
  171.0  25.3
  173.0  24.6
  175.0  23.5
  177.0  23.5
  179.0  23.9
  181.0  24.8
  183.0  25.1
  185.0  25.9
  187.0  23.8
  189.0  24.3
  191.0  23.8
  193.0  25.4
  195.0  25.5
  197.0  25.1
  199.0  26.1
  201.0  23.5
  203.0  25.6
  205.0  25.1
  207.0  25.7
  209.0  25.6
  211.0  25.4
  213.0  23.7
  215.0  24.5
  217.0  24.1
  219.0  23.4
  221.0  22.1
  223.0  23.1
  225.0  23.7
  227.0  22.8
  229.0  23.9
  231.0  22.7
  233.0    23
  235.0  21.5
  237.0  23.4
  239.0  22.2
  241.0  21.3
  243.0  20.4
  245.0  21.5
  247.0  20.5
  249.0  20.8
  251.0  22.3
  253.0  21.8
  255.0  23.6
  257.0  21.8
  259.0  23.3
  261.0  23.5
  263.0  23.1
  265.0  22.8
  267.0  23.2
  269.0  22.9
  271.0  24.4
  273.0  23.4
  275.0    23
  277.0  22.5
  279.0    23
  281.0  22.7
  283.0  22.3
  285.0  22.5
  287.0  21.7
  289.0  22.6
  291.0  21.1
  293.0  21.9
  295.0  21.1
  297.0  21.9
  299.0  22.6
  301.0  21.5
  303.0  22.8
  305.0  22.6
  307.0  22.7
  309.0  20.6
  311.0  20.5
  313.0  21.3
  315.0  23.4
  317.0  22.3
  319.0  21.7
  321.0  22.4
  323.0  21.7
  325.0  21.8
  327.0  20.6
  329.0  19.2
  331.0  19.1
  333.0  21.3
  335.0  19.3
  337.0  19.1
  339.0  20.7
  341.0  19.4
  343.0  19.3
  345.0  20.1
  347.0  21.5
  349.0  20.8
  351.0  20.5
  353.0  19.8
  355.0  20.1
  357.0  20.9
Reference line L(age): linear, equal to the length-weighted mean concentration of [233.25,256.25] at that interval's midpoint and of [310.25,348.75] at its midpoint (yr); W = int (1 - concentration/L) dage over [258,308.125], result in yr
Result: -3.0 yr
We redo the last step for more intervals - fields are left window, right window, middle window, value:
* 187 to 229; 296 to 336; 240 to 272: 1.05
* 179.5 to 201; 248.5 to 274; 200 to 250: 1.55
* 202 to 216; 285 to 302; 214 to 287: 2.45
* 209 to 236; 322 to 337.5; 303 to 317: -0.72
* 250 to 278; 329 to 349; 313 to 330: -0.77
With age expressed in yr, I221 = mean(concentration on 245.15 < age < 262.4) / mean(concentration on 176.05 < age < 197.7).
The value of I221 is 0.90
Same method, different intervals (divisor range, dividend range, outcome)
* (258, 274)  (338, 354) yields 0.87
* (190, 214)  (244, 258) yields 0.87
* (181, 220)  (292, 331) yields 0.87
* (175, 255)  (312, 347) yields 0.88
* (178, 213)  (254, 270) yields 0.92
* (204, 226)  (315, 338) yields 0.86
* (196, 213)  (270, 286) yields 0.91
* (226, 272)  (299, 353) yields 0.94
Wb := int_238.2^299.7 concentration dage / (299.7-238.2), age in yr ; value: 22.3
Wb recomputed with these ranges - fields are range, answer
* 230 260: 22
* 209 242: 23.2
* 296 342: 21.2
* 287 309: 22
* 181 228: 24.5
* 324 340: 20.1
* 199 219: 24.8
